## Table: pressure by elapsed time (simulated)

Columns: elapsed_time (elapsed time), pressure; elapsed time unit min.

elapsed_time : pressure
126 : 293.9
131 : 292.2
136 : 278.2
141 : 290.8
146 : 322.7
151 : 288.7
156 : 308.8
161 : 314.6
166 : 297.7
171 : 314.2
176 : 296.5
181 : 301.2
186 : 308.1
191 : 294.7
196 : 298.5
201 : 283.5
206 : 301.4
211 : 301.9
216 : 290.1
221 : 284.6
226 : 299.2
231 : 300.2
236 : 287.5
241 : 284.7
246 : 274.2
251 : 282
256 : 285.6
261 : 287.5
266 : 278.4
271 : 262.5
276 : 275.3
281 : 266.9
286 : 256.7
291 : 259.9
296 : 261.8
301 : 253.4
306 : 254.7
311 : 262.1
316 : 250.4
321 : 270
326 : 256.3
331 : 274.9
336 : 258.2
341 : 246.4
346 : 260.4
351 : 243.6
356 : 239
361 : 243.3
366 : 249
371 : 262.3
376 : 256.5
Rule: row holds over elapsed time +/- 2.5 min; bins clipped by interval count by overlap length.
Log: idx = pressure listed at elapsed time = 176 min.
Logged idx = 296.5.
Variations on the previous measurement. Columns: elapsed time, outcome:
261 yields 287.5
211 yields 301.9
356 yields 239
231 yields 300.2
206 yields 301.4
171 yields 314.2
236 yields 287.5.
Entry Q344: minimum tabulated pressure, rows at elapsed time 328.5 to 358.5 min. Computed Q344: 239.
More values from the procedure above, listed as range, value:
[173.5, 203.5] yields 283.5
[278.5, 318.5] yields 250.4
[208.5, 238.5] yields 284.6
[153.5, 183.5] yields 296.5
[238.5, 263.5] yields 274.2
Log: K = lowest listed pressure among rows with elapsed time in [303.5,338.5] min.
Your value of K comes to 250.4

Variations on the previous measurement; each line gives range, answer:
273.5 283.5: 266.9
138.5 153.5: 288.7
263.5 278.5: 262.5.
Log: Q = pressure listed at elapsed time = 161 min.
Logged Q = 314.6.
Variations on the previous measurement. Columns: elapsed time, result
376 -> 256.5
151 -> 288.7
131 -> 292.2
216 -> 290.1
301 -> 253.4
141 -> 290.8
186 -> 308.1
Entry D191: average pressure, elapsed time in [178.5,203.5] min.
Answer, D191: 297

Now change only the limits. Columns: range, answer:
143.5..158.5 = 307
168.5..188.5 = 305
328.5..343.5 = 260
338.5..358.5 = 247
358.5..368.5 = 246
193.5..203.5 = 291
